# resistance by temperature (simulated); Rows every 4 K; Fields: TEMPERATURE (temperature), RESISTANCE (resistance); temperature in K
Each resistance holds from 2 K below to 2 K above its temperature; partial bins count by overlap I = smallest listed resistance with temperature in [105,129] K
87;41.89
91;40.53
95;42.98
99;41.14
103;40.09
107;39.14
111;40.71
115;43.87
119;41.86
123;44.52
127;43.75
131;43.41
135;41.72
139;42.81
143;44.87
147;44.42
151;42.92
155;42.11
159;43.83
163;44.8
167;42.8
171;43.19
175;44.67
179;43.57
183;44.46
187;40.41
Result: 39.14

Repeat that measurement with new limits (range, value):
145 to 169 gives 42.11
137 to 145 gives 42.81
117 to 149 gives 41.72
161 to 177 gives 42.8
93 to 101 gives 41.14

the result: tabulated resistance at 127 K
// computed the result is 43.75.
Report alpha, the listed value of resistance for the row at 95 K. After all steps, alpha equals 42.98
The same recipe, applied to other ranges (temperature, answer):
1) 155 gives 42.11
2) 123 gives 44.52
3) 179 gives 43.57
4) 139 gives 42.81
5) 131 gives 43.41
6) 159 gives 43.83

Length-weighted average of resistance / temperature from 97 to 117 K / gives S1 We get 41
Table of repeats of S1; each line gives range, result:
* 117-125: 43.2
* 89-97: 41.8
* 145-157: 43.1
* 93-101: 42.1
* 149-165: 43.4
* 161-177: 43.9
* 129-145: 43.2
